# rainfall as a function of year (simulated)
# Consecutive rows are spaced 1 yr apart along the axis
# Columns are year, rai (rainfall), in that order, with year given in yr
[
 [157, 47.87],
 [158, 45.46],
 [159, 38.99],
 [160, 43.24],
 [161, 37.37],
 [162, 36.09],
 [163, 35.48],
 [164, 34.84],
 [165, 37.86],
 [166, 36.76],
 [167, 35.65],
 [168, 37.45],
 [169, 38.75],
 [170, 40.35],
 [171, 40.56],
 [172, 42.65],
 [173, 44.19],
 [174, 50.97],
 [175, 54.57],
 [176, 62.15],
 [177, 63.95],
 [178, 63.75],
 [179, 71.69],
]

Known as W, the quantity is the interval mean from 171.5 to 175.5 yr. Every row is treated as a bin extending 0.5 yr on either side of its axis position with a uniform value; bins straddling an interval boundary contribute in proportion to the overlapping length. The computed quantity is 48.1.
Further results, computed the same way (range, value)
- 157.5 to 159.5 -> 42.2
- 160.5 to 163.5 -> 36.3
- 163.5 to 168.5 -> 36.5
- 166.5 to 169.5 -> 37.3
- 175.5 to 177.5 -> 63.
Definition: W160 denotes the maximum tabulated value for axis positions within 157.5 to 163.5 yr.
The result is 45.46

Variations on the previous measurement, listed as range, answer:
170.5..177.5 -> 63.95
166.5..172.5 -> 42.65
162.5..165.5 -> 37.86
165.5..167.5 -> 36.76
